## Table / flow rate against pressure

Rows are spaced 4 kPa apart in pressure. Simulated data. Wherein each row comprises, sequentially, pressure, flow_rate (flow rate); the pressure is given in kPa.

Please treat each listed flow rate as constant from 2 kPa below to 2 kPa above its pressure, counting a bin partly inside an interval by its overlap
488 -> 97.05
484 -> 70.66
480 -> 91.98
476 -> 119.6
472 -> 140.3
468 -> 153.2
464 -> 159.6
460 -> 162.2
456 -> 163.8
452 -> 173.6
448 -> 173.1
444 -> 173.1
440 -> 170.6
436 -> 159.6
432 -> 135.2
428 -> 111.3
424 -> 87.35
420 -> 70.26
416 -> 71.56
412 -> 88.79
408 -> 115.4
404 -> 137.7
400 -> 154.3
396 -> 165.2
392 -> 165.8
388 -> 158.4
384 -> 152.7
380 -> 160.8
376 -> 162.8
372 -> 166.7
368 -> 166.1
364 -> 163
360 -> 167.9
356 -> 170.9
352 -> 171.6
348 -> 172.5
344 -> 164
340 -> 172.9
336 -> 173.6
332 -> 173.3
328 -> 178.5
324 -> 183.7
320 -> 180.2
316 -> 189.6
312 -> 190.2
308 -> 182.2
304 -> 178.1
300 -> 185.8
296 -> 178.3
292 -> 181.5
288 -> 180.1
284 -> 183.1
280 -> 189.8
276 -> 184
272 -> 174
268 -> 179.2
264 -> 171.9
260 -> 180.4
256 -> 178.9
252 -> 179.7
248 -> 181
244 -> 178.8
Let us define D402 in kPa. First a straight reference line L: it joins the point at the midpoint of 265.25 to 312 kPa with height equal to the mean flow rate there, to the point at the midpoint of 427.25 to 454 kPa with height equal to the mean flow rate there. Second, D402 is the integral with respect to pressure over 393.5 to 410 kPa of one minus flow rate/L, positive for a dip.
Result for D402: 2.09 kPa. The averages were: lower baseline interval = 182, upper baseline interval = 159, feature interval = 144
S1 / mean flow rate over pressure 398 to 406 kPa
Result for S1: 146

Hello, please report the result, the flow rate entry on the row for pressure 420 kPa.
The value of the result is 70.26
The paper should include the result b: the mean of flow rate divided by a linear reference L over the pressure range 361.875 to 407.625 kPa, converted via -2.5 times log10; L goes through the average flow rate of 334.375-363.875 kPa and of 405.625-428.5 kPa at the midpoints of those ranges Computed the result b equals -0.24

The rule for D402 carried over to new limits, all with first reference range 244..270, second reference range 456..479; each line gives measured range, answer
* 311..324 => -1.29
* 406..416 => 3.80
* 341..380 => -1.08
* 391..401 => -0.32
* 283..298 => -0.62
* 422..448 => 1.50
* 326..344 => -0.75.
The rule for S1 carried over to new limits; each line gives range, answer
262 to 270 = 176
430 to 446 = 160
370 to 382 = 163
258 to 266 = 176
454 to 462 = 163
